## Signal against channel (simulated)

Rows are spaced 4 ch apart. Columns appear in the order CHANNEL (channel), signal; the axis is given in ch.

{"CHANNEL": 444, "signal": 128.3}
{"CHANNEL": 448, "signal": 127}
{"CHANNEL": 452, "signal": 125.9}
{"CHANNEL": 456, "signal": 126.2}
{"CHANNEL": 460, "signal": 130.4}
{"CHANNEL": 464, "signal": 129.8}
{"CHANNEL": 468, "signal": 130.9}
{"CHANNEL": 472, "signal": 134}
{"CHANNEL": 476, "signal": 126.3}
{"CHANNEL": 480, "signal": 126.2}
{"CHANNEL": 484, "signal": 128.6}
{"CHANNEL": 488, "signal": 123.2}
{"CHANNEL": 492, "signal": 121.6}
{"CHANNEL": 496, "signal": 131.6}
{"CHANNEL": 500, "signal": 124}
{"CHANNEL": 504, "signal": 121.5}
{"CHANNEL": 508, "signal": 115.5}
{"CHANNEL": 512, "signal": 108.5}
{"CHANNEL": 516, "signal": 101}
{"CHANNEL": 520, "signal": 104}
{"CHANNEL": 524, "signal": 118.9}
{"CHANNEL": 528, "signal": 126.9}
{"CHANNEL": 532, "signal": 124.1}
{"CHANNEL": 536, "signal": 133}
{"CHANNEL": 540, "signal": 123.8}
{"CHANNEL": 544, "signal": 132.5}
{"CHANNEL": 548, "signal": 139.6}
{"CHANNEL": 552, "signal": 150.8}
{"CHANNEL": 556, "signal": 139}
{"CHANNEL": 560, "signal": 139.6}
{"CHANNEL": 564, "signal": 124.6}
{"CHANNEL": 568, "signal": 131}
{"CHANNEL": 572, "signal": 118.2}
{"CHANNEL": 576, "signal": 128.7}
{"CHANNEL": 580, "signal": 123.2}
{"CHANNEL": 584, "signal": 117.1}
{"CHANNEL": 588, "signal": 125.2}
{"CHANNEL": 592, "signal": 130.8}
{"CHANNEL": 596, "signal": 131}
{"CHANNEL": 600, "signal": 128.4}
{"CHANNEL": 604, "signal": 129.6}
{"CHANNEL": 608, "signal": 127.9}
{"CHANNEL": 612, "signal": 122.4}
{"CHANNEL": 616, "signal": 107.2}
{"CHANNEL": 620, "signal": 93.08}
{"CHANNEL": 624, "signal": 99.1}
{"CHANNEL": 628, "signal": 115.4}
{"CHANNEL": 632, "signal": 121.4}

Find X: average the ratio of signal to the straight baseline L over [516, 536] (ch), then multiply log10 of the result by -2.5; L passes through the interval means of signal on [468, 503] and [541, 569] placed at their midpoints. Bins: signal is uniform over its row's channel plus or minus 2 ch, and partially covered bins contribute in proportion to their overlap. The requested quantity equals 0.12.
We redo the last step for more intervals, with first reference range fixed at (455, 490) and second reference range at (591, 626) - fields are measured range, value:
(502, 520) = 0.14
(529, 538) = -0.04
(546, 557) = -0.17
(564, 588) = -0.03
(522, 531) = 0.01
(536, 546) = -0.05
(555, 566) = -0.10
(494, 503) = 0.00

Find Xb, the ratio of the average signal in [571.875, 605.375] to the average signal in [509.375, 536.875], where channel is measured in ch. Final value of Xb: 1.1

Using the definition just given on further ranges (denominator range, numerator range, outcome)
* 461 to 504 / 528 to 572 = 1.04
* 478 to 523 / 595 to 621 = 1.02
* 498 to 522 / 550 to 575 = 1.19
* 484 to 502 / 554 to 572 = 1.05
